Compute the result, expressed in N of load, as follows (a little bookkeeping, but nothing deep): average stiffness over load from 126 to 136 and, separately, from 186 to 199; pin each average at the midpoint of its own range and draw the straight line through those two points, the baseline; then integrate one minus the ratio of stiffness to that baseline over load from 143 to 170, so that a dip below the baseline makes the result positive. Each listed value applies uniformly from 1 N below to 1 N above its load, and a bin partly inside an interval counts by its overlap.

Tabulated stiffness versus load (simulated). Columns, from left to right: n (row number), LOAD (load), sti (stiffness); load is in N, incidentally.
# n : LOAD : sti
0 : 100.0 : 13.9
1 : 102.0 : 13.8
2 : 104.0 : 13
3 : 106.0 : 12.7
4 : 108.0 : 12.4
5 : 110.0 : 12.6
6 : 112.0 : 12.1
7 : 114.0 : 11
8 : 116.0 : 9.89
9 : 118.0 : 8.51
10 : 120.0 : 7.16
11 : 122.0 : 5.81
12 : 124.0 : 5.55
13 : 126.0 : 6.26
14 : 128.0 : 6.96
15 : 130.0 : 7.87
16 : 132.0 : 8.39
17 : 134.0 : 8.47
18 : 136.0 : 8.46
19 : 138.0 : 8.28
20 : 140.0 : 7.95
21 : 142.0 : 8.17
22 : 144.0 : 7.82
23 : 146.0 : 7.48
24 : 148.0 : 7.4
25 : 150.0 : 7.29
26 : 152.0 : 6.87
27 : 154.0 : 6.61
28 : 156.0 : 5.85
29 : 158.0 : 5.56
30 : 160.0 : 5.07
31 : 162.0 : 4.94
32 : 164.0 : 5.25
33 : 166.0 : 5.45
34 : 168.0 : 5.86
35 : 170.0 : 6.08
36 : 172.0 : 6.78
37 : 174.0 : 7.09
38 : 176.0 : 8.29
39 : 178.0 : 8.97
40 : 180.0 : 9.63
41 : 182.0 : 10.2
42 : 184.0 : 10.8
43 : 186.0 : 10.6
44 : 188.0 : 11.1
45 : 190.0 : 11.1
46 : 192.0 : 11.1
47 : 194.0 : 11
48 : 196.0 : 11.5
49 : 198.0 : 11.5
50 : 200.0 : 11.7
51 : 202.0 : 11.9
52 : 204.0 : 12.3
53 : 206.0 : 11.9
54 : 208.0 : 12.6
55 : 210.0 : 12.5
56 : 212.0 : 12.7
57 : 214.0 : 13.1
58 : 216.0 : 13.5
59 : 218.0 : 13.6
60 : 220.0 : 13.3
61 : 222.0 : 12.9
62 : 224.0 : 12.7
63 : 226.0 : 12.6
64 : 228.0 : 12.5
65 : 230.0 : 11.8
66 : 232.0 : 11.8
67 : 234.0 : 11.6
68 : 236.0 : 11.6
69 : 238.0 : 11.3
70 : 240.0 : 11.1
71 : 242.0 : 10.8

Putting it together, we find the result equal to 8.5 N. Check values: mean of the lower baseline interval 7.81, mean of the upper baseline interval 11.2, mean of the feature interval 6.26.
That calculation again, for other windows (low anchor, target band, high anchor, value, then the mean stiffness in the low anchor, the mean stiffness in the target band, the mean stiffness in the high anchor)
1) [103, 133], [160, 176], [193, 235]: 7.2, 9.35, 6.02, 12.3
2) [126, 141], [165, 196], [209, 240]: 4.0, 7.93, 9.02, 12.5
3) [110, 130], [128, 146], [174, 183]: 1.0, 8.35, 8.07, 9.03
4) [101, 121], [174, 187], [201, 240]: 2.7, 11.3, 9.54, 12.4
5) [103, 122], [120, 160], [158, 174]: 4.5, 10.8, 7.16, 5.72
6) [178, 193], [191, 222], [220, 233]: -2.1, 10.5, 12.3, 12.5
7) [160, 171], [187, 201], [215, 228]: -3.0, 5.48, 11.3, 13.1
